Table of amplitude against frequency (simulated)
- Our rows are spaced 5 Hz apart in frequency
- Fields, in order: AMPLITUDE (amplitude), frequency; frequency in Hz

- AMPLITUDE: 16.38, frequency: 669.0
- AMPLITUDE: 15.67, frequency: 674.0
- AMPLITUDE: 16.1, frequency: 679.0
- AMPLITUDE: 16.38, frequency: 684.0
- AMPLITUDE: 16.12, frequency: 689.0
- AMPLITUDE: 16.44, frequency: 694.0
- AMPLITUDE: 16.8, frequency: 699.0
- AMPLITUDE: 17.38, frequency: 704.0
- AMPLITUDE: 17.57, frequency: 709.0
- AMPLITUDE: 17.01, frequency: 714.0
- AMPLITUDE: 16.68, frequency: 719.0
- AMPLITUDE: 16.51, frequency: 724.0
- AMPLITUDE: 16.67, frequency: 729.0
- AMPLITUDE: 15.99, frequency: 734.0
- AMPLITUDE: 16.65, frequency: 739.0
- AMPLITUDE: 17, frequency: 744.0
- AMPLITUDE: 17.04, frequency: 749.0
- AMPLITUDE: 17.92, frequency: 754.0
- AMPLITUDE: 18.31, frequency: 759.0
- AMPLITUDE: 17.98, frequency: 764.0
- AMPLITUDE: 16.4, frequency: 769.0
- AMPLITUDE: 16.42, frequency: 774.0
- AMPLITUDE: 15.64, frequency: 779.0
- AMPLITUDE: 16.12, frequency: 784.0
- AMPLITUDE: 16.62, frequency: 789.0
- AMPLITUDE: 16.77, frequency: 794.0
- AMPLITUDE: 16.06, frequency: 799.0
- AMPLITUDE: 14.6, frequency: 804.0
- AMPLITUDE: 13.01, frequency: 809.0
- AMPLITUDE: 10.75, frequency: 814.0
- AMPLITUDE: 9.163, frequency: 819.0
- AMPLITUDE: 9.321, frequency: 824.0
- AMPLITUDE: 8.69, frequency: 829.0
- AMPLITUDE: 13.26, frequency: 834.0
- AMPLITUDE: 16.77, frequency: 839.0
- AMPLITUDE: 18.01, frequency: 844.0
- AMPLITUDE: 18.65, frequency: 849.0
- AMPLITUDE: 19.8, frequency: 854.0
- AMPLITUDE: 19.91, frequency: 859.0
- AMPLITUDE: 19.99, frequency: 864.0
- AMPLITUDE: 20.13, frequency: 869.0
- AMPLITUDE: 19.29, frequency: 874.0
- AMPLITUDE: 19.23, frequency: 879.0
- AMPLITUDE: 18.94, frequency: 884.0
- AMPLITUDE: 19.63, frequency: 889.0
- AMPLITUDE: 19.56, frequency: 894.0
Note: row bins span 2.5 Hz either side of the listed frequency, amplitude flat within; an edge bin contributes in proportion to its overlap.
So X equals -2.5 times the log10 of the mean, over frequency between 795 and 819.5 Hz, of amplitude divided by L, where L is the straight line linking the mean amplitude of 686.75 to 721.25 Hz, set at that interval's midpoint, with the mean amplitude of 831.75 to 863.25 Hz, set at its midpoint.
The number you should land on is 0.31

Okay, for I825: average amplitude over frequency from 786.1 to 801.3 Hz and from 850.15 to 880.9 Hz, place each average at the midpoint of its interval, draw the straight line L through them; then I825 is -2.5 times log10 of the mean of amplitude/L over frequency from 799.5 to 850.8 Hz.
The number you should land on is 0.33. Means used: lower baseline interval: 16.5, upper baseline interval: 19.7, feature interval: 13.3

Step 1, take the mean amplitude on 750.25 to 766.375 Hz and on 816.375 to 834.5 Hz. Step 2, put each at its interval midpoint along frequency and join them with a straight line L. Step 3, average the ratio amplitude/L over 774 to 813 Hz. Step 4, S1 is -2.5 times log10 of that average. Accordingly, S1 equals -0.13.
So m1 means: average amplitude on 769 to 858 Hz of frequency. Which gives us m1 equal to 14.8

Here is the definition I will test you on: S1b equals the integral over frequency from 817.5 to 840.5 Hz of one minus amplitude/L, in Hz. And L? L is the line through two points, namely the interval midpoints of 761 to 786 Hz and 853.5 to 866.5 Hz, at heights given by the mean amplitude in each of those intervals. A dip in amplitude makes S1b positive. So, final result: 9.1 Hz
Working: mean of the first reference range 16.6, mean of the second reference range 19.9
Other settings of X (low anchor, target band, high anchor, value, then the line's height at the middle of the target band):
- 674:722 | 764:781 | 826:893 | 0.05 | 17.2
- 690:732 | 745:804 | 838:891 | 0.07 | 17.8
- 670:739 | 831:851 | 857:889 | 0.16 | 19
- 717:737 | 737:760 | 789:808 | -0.07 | 16.2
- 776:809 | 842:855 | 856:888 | -0.02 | 18.5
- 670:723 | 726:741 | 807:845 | -0.08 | 15.3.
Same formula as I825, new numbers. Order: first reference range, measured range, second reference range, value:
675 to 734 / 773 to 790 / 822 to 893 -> 0.06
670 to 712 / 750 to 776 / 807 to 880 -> -0.08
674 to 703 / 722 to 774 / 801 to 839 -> -0.20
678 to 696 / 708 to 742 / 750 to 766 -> 0.03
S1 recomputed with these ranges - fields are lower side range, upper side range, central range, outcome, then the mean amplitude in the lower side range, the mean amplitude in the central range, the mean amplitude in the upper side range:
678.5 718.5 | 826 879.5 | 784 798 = 0.04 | 16.8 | 16.5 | 17.5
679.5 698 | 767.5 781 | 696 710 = -0.06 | 16.3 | 17.2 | 16.2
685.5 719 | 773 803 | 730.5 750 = -0.01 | 16.9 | 16.6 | 16.2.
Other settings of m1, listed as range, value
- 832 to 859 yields 17.6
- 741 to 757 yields 17.3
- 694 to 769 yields 17.1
